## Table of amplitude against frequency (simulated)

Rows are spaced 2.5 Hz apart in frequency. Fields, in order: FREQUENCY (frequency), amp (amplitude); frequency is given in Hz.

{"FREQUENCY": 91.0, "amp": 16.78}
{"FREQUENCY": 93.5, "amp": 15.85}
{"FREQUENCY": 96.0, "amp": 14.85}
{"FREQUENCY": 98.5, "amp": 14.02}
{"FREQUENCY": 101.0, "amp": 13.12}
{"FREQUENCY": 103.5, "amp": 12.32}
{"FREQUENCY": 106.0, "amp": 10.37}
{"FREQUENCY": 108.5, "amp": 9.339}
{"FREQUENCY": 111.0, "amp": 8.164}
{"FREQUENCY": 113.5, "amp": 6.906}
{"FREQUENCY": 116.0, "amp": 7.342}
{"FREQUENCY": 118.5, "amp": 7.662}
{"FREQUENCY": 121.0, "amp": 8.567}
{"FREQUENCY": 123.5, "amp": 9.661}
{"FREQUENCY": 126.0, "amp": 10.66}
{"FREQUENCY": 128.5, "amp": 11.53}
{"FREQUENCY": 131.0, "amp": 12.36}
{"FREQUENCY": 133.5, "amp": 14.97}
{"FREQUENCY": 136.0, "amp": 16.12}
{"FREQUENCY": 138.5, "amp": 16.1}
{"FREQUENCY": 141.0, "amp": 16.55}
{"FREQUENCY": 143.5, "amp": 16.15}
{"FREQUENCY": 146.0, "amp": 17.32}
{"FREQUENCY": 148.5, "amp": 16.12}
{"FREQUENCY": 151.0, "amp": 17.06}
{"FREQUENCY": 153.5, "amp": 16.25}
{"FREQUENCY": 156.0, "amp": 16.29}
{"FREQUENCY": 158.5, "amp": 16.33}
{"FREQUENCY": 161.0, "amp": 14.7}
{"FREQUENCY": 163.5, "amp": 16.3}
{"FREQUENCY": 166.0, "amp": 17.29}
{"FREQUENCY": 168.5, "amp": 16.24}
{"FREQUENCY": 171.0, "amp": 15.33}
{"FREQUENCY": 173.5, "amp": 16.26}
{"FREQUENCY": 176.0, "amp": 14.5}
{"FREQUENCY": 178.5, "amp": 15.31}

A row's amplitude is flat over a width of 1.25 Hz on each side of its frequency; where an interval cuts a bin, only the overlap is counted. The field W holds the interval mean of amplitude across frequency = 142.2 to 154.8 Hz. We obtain 16.6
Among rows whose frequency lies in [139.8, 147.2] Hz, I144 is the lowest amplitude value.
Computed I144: 16.15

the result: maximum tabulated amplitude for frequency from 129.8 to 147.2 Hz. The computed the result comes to 17.32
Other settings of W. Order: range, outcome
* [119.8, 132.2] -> 10.6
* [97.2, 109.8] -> 11.8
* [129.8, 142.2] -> 15.2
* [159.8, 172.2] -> 16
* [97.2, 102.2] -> 13.6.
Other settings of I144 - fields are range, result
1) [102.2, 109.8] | 9.339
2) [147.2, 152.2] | 16.12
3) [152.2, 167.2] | 14.7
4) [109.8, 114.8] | 6.906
